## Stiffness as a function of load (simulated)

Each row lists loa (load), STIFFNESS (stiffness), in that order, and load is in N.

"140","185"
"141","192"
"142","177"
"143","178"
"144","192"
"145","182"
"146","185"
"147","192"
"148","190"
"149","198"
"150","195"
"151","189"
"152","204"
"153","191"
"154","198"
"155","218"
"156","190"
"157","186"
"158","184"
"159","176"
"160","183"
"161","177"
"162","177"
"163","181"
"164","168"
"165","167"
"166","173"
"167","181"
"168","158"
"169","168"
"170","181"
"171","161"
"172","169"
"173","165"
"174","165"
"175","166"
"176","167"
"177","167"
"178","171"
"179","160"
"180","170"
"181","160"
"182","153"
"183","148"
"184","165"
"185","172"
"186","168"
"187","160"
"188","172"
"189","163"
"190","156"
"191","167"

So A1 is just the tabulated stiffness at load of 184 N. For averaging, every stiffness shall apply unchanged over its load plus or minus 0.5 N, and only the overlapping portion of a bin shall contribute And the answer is 165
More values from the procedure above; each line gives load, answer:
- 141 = 192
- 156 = 190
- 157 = 186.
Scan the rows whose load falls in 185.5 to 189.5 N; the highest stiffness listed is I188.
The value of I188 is 172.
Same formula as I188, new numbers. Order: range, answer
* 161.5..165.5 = 181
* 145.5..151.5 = 198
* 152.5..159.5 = 218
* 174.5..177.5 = 167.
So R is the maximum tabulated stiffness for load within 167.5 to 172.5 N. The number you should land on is 181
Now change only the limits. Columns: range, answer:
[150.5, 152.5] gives 204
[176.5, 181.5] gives 171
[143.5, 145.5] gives 192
